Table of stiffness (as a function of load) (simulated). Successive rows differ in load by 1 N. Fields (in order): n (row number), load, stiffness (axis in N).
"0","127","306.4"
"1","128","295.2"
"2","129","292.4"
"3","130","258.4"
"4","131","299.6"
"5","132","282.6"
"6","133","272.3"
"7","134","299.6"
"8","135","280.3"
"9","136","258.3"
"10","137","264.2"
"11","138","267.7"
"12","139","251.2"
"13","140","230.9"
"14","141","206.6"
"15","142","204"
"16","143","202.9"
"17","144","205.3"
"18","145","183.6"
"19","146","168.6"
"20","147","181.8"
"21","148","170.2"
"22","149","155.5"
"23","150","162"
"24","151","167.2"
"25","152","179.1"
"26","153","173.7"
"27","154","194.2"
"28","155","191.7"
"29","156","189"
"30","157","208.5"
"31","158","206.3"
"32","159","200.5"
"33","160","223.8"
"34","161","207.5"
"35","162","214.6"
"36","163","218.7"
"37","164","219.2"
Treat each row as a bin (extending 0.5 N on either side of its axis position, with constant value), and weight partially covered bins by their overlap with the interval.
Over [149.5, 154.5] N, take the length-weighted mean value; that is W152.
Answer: 175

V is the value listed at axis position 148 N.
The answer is 170.2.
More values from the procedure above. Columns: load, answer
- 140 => 230.9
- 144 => 205.3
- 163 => 218.7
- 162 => 214.6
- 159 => 200.5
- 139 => 251.2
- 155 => 191.7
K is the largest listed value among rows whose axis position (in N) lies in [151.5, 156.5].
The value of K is 194.2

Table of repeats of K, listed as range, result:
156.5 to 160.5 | 223.8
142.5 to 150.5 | 205.3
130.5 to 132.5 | 299.6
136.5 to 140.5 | 267.7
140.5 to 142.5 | 206.6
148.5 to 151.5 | 167.2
